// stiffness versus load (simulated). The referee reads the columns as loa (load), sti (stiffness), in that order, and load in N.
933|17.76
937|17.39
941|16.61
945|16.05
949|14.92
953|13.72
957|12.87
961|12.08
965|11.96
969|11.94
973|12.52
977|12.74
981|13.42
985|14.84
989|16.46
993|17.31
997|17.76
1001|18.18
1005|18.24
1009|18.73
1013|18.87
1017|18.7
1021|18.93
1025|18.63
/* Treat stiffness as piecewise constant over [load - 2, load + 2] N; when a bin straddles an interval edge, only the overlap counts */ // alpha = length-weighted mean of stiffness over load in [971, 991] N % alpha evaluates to 14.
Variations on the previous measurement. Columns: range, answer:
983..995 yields 16.2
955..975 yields 12.3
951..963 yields 12.9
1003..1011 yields 18.5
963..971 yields 11.9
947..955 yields 14.3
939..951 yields 15.9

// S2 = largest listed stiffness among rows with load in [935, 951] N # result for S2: 17.39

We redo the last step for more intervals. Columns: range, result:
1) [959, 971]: 12.08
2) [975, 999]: 17.76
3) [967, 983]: 13.42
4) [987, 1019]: 18.87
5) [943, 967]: 16.05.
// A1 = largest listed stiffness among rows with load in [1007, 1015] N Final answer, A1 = 18.87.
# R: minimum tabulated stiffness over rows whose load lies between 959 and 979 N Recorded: 11.94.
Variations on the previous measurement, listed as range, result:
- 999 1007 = 18.18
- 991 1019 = 17.31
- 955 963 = 12.08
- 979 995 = 13.42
